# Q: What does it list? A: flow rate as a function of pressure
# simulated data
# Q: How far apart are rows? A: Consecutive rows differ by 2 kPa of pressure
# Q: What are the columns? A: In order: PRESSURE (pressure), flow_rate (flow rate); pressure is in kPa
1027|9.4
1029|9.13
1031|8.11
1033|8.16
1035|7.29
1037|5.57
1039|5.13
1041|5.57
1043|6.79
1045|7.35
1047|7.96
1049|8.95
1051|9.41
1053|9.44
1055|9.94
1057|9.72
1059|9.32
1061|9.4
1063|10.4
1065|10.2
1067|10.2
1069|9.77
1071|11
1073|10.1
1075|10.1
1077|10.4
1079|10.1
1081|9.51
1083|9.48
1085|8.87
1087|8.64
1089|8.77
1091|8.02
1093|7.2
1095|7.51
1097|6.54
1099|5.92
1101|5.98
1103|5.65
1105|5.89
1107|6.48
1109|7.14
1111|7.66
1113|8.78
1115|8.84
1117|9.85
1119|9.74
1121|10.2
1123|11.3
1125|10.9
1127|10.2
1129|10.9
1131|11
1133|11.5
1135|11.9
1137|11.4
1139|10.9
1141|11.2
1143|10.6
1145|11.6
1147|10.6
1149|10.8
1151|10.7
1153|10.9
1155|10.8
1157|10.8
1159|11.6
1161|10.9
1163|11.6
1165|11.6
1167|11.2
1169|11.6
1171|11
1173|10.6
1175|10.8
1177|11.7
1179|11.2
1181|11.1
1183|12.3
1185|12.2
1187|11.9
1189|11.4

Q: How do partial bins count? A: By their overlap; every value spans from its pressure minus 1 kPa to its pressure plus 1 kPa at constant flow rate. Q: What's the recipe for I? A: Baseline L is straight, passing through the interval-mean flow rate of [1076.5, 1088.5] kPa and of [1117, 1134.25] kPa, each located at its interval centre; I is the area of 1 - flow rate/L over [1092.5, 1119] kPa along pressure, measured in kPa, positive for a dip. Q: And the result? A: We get 7.4 kPa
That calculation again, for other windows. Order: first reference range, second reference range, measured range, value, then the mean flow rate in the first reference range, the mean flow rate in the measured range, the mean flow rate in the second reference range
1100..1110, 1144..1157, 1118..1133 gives -4.22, 6.23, 10.7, 10.9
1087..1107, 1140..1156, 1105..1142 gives -3.48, 6.9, 9.88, 10.9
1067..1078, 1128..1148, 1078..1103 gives 6.06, 10.3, 7.95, 11.2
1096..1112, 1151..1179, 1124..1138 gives -4.30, 6.41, 11.1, 11.1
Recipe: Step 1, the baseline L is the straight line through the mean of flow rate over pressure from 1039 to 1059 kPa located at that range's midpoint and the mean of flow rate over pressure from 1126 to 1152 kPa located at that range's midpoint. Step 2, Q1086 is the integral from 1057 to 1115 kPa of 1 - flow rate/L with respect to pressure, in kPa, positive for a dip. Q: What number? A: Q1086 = 4.5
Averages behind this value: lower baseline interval 8.24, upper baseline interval 11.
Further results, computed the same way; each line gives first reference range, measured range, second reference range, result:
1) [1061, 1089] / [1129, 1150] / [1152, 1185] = -0.6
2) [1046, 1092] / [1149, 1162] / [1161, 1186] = 0.2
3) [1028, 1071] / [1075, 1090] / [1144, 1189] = -0.3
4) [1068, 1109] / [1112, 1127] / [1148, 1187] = -0.8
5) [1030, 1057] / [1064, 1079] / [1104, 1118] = -4.8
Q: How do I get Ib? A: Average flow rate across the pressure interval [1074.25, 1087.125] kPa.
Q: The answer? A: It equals 9.64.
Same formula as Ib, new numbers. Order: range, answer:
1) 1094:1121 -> 7.49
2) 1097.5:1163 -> 9.77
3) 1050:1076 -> 9.92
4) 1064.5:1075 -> 10.2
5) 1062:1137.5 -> 9.14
